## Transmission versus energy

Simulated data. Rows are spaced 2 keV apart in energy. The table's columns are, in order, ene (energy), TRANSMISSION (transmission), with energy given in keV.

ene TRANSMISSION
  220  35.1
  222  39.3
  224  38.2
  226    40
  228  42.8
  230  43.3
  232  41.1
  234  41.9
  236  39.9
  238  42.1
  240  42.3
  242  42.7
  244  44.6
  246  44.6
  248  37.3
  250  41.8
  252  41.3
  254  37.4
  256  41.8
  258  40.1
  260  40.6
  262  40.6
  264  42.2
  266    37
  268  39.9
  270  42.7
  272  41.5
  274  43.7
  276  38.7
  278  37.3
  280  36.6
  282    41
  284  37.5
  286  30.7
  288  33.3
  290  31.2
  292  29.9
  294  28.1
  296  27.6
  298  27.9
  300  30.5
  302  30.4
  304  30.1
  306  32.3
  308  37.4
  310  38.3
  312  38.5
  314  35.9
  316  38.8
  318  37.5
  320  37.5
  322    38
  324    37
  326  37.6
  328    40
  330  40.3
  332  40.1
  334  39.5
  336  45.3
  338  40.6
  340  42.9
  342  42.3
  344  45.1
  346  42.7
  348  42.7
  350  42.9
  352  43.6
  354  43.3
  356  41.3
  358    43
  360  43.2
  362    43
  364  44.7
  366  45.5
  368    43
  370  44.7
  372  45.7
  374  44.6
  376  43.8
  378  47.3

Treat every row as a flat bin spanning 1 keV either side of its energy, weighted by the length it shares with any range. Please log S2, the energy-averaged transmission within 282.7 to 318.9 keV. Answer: 33.2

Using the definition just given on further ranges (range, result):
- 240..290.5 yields 39.6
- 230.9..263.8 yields 41.3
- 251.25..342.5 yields 37.3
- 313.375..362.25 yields 41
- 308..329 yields 37.9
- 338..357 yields 42.9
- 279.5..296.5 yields 32.9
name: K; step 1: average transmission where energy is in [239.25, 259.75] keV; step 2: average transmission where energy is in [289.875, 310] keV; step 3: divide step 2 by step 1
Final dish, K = 0.75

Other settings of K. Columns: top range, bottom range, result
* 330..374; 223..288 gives 1.07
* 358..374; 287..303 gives 1.48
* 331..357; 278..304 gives 1.32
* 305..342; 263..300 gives 1.09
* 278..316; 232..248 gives 0.79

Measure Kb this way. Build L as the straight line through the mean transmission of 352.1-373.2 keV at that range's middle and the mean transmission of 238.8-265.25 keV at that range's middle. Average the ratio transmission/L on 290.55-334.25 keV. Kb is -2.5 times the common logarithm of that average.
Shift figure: 0.21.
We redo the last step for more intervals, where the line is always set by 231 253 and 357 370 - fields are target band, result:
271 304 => 0.24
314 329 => 0.14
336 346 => 0.01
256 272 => 0.04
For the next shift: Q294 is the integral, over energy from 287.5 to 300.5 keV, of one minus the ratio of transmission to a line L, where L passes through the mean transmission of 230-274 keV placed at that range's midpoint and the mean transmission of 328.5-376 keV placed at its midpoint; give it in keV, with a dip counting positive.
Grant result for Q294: 3.8 keV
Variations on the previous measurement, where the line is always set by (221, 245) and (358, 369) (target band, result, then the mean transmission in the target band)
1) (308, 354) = 3.1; 40.3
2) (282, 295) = 3.1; 32.5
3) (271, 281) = 0.6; 39.6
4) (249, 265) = 0.5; 40.7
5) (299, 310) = 2.6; 32.7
